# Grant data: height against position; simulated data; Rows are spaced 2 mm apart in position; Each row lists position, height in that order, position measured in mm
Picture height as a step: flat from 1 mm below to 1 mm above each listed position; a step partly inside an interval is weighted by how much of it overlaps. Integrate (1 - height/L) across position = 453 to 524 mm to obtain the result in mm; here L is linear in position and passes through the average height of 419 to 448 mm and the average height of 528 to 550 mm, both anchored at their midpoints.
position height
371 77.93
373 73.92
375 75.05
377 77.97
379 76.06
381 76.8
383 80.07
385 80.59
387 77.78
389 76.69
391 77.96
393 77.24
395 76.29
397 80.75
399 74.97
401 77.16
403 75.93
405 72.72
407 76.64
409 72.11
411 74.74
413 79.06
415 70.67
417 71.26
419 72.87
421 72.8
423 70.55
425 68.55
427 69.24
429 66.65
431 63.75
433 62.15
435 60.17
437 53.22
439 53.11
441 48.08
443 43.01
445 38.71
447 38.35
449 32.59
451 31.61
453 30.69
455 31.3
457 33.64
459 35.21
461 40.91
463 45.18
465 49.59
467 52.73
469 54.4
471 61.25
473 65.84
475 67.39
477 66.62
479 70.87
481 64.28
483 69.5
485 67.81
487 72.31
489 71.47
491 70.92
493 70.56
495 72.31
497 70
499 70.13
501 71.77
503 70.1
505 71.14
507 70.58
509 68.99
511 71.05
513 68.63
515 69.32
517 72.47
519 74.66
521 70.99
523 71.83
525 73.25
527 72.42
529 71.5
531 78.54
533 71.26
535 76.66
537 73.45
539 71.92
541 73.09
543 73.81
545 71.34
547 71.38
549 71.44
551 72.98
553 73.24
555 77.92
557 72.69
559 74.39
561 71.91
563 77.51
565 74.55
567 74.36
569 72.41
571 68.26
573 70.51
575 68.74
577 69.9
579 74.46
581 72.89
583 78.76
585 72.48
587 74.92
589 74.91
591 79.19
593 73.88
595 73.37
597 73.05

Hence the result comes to 3.5 mm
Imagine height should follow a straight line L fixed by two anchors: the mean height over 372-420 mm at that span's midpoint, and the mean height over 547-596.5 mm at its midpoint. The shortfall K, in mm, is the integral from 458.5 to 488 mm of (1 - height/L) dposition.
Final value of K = 6.1 mm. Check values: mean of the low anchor 76.1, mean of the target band 59.3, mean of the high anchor 73.5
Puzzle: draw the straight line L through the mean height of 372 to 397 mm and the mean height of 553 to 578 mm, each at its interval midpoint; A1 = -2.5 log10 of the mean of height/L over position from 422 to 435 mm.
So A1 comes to 0.15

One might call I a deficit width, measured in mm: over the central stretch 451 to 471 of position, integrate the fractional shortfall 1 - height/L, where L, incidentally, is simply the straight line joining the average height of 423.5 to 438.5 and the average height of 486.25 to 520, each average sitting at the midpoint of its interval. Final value 7.4 mm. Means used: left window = 63.3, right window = 71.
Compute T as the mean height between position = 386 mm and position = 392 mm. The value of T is 77.5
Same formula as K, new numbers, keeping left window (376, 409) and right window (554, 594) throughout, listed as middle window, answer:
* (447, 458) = 6.29 mm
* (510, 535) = 0.78 mm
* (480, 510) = 2.02 mm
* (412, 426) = 0.79 mm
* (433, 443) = 2.99 mm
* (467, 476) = 1.72 mm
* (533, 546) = 0.20 mm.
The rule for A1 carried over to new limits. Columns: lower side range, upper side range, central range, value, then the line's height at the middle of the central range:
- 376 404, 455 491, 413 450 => 0.15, 67.7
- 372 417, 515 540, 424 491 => 0.35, 74.8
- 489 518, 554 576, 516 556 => -0.02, 71.9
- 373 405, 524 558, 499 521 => 0.05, 74.1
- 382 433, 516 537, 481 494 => 0.05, 73.6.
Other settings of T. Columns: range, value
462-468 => 49.2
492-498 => 71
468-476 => 62.2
